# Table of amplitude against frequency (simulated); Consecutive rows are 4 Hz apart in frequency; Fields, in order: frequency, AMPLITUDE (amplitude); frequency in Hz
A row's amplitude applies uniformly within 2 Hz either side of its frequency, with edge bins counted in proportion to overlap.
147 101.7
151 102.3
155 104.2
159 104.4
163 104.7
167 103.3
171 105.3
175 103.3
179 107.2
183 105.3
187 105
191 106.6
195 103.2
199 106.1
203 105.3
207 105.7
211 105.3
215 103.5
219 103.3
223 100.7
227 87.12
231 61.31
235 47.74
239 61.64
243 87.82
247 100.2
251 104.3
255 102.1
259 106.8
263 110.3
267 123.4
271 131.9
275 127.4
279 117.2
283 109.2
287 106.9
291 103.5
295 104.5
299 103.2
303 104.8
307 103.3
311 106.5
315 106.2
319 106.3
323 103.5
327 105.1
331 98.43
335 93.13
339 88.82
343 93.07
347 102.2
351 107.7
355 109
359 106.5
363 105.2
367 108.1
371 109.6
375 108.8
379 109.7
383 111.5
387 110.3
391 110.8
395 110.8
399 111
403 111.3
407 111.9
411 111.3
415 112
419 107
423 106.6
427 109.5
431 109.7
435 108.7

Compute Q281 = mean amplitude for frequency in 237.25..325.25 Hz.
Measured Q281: 106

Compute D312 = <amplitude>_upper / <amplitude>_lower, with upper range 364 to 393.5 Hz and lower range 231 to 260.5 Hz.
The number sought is 1.3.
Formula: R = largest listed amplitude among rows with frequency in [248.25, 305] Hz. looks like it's 131.9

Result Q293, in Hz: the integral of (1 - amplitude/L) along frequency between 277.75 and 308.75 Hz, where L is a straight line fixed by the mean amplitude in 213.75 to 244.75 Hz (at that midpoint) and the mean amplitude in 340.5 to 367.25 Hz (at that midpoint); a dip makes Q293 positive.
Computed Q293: -4.5 Hz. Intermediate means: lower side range 81.1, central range 106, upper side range 104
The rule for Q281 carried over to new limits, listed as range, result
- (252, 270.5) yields 112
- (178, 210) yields 105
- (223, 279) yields 97.2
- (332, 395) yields 105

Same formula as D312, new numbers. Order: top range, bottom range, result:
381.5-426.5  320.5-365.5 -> 1.09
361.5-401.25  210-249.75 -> 1.28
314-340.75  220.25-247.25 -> 1.29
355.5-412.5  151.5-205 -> 1.05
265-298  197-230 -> 1.14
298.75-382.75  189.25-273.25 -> 1.06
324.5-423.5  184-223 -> 1.02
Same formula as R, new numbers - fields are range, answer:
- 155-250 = 107.2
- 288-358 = 109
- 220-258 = 104.3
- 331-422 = 112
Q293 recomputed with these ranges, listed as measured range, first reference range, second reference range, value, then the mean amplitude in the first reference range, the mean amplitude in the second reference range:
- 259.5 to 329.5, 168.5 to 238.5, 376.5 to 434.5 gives -4.9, 97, 110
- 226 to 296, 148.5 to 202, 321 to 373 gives 2.5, 105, 102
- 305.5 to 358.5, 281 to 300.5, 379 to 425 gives 2.7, 106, 110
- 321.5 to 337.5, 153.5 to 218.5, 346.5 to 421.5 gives 1.3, 105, 109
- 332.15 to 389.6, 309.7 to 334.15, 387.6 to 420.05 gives 1.4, 104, 111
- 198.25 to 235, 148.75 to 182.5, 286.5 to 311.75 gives 3.5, 104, 104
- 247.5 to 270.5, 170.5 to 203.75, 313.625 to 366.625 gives -1.4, 105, 102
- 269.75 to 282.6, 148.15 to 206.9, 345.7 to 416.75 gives -1.9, 105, 109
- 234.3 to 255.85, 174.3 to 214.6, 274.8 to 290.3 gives 4.8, 105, 113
